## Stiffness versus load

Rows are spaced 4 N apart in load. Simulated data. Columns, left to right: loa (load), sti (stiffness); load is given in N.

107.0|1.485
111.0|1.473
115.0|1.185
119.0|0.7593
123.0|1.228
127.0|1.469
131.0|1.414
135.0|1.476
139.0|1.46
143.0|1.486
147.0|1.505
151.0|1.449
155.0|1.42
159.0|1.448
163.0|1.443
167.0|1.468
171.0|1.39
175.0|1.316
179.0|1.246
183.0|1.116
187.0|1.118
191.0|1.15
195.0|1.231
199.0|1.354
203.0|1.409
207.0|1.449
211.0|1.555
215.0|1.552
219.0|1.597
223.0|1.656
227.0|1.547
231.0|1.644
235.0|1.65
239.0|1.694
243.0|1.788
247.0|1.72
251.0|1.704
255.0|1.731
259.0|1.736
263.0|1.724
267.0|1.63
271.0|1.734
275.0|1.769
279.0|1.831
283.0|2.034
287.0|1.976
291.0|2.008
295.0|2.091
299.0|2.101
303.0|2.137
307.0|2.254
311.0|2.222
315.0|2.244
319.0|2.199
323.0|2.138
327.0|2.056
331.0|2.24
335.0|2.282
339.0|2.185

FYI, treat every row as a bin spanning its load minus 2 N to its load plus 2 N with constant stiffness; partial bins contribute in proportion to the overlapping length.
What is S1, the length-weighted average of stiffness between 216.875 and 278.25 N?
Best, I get 1.69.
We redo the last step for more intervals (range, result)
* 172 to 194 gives 1.2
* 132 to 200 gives 1.36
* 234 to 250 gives 1.72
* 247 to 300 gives 1.84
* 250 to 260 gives 1.72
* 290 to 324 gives 2.16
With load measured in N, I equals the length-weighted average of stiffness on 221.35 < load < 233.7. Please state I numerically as 1.62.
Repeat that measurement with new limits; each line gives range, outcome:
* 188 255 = 1.54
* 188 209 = 1.31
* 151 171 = 1.44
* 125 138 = 1.45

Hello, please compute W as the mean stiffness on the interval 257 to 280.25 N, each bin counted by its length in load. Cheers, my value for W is 1.73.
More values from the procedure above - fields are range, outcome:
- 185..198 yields 1.18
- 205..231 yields 1.57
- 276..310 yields 2.05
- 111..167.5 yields 1.37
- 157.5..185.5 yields 1.34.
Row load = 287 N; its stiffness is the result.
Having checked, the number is 1.976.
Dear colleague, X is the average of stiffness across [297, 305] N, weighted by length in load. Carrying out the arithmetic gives 2.12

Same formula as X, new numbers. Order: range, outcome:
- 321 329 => 2.1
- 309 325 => 2.2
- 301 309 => 2.2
